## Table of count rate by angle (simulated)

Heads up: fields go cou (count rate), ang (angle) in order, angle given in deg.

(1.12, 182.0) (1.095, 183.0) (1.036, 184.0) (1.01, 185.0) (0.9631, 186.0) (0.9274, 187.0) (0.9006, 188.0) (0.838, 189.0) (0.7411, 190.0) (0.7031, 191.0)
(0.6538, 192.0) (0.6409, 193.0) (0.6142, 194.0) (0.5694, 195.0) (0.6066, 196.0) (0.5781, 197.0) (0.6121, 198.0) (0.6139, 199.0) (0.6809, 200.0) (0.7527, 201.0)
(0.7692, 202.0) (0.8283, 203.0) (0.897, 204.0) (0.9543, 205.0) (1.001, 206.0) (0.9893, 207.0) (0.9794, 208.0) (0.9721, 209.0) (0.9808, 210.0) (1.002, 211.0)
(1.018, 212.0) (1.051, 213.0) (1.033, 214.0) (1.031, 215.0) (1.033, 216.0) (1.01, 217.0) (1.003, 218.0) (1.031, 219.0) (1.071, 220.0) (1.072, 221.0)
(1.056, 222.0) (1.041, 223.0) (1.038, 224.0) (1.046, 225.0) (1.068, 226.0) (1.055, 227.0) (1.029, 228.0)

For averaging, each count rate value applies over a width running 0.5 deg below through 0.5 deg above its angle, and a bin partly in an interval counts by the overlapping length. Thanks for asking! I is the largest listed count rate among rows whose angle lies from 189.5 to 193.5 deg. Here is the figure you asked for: 0.7411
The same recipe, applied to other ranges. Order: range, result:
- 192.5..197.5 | 0.6409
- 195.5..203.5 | 0.8283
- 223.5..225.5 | 1.046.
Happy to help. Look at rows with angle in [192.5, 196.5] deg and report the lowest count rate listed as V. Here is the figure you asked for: 0.5694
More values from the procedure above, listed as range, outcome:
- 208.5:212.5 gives 0.9721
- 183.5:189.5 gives 0.838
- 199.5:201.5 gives 0.6809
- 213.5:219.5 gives 1.003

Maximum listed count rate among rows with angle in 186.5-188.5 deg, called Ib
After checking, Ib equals 0.9274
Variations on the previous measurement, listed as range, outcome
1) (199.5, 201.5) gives 0.7527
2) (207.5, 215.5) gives 1.051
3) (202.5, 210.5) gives 1.001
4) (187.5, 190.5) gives 0.9006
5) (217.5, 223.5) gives 1.072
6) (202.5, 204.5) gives 0.897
